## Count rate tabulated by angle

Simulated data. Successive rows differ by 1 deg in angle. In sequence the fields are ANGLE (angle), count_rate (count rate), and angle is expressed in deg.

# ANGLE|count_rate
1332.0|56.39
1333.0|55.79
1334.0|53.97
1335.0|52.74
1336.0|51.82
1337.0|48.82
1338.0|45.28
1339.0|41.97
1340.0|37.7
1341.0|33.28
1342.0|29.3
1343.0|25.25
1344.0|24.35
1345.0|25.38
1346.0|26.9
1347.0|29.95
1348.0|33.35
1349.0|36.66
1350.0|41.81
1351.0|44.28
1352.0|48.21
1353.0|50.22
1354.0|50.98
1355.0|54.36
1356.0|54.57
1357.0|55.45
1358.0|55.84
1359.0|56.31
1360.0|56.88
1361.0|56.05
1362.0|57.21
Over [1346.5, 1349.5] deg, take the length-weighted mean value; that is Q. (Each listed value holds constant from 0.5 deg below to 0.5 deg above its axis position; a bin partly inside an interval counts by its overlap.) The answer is 33.3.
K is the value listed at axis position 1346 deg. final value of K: 26.9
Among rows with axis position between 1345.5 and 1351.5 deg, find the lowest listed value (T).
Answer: 26.9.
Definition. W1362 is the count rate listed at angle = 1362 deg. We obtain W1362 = 57.21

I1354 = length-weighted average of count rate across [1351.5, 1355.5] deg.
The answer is 50.9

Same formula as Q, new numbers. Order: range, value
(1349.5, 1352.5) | 44.8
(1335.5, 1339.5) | 47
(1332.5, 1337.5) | 52.6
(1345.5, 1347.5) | 28.4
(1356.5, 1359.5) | 55.9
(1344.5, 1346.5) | 26.1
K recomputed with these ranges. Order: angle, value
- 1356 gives 54.57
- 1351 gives 44.28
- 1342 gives 29.3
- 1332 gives 56.39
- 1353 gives 50.22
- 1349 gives 36.66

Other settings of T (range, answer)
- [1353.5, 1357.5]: 50.98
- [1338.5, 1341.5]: 33.28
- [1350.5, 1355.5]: 44.28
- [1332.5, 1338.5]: 45.28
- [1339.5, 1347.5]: 24.35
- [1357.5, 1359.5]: 55.84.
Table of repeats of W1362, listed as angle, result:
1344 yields 24.35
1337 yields 48.82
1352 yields 48.21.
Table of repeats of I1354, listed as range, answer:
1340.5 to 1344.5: 28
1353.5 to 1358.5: 54.2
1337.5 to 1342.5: 37.5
